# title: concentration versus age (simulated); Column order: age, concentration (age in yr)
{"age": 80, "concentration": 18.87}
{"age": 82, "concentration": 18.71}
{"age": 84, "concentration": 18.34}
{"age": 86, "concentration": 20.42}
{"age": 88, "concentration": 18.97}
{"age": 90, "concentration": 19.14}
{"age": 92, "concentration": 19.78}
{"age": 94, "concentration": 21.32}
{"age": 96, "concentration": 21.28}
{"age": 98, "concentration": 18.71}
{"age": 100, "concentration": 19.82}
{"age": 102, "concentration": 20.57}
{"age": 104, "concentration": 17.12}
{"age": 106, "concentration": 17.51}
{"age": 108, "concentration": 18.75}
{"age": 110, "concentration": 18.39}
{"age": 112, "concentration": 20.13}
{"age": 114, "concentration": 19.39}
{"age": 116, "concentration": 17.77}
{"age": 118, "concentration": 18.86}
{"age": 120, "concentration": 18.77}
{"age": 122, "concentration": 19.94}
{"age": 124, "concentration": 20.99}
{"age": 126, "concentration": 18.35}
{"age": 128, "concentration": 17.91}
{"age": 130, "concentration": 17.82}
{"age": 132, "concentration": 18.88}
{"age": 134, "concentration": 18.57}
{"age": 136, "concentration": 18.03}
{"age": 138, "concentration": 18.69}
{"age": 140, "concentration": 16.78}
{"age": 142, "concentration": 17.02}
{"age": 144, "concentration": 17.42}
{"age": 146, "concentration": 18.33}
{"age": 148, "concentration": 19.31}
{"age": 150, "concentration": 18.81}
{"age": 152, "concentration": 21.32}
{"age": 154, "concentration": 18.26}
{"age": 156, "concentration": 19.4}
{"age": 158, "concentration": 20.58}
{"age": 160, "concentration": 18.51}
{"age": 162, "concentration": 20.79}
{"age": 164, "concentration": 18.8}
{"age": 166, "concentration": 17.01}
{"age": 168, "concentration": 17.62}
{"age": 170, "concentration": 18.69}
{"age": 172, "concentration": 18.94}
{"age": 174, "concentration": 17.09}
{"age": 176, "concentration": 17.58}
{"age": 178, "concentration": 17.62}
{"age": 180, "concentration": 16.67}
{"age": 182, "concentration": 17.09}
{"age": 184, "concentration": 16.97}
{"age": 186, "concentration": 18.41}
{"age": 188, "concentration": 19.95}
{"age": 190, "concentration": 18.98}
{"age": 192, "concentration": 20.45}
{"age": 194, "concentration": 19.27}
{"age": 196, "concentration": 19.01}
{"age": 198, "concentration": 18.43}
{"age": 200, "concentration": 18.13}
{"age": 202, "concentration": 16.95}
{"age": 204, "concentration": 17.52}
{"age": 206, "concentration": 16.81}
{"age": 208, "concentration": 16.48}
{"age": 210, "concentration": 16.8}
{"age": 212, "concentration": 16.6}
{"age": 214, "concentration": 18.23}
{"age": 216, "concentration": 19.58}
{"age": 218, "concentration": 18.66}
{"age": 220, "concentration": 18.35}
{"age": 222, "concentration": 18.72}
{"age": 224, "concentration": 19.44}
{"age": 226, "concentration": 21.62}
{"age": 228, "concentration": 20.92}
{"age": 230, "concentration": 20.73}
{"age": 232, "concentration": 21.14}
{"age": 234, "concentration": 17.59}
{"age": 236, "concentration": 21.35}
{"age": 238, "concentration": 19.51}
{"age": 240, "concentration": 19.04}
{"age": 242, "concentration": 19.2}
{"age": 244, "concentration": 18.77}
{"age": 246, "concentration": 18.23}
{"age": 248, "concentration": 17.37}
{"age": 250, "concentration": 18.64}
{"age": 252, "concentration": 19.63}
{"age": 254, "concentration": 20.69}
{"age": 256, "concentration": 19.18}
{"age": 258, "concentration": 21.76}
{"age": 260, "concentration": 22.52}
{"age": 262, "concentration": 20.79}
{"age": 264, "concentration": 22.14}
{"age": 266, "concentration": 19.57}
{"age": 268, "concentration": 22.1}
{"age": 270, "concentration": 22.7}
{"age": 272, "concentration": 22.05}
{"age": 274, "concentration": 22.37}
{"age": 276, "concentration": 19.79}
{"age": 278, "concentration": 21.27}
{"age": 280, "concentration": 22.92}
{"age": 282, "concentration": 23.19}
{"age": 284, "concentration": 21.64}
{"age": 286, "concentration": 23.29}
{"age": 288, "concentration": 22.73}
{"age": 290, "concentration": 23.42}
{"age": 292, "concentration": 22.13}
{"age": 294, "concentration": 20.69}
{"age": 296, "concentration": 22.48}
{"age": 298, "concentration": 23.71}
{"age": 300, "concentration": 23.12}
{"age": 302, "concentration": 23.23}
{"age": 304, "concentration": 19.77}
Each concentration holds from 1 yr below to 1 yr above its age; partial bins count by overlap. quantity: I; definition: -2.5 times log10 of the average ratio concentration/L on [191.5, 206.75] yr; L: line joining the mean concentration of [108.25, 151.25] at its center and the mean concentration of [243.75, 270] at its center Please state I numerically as 0.07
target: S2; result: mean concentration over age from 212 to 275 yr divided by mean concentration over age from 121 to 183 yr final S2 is 1.1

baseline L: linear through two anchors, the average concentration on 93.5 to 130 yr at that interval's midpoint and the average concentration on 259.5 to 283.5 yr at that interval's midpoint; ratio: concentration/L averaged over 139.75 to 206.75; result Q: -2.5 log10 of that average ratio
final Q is 0.10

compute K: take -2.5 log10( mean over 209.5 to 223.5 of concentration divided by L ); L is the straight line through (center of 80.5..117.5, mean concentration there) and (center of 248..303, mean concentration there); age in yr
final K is 0.15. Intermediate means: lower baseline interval 19.2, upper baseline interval 21.7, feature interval 18.2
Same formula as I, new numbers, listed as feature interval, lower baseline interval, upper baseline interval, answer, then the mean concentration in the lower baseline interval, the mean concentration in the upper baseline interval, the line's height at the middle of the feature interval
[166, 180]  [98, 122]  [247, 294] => 0.12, 18.9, 21.4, 19.9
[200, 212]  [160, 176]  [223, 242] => 0.14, 18.4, 20.1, 19.4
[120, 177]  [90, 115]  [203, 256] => 0.03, 19.4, 18.9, 19.2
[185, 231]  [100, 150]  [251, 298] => 0.09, 18.6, 21.7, 20.3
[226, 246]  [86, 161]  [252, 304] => 0.07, 19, 21.9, 21.1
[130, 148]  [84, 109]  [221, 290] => 0.10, 19.4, 20.7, 19.8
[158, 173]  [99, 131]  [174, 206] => -0.02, 18.9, 18.1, 18.4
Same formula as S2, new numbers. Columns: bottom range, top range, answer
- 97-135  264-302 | 1.18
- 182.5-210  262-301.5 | 1.22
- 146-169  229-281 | 1.07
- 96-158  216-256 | 1.03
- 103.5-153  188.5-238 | 1.01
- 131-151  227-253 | 1.07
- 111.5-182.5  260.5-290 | 1.18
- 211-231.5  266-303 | 1.15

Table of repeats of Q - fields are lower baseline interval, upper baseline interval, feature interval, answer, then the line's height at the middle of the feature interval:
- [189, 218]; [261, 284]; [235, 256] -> 0.06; 20.3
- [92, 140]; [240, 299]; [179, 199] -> 0.09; 20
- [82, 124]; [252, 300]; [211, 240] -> 0.09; 21.1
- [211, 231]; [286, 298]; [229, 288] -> 0.02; 21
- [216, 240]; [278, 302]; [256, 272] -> 0.00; 21.4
